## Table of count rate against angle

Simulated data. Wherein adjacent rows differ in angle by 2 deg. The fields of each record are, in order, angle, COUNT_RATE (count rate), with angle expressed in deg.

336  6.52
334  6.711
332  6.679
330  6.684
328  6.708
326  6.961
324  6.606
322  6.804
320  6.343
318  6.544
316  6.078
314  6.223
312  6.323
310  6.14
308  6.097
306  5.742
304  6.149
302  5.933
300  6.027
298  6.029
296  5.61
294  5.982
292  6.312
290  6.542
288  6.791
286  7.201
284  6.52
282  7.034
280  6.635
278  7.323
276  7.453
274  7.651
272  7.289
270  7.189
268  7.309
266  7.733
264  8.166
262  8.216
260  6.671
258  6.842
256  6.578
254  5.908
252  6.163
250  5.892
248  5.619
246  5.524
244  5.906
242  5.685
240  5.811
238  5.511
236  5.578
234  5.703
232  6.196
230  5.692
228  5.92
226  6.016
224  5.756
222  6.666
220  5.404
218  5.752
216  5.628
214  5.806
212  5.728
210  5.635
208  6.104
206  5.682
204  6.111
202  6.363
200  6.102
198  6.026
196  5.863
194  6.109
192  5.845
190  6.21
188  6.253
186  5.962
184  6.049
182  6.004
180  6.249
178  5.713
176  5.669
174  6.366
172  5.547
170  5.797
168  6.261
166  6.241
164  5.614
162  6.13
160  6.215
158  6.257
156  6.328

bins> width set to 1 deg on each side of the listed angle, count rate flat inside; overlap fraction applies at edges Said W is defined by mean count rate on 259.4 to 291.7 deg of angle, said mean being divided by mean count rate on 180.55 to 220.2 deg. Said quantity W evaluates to 1.2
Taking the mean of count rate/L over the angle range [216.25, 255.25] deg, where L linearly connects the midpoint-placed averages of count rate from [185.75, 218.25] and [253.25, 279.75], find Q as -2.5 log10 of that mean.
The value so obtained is 0.14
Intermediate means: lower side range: 5.96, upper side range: 7.25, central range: 5.83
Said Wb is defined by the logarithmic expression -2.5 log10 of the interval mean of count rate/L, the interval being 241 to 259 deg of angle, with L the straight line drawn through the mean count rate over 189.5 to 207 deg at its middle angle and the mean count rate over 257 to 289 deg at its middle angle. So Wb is 0.146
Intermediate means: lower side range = 6.03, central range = 6.01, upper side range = 7.25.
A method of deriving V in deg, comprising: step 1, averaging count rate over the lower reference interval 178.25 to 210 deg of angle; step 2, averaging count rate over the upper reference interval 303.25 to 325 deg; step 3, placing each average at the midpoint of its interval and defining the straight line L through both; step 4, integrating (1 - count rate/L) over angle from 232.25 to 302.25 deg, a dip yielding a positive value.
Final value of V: -3.8 deg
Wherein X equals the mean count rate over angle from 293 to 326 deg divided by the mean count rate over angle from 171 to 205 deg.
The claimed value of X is 1.03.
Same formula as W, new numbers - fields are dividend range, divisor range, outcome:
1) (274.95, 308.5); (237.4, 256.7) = 1.10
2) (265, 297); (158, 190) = 1.15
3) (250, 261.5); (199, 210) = 1.07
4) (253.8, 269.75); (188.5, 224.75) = 1.22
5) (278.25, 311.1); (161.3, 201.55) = 1.05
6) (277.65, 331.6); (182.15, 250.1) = 1.09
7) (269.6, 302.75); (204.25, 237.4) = 1.14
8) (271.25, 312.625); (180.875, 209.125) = 1.08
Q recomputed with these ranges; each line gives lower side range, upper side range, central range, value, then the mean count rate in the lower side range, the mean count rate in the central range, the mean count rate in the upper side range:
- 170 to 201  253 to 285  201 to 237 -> 0.10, 5.99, 5.87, 7.16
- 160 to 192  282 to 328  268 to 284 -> -0.15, 6.01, 7.19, 6.34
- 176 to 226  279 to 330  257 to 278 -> -0.19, 5.95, 7.45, 6.38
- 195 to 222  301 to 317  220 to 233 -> -0.01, 5.89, 5.99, 6.09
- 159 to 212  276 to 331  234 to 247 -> 0.10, 6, 5.67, 6.44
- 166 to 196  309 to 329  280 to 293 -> -0.06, 6.01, 6.73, 6.47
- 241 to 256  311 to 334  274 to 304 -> -0.05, 5.86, 6.55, 6.55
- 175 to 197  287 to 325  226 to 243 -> 0.06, 5.99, 5.78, 6.23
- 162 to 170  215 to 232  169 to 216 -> 0.00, 6.02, 5.96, 5.87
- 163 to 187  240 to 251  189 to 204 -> -0.03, 5.96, 6.08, 5.73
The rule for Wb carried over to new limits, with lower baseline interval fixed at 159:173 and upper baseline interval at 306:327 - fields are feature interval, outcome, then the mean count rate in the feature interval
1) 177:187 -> 0.00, 6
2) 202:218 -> 0.04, 5.84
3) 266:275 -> -0.18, 7.4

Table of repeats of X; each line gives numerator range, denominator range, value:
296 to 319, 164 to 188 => 1.02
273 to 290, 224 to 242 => 1.22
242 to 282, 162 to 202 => 1.14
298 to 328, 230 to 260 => 1.06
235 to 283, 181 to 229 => 1.12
